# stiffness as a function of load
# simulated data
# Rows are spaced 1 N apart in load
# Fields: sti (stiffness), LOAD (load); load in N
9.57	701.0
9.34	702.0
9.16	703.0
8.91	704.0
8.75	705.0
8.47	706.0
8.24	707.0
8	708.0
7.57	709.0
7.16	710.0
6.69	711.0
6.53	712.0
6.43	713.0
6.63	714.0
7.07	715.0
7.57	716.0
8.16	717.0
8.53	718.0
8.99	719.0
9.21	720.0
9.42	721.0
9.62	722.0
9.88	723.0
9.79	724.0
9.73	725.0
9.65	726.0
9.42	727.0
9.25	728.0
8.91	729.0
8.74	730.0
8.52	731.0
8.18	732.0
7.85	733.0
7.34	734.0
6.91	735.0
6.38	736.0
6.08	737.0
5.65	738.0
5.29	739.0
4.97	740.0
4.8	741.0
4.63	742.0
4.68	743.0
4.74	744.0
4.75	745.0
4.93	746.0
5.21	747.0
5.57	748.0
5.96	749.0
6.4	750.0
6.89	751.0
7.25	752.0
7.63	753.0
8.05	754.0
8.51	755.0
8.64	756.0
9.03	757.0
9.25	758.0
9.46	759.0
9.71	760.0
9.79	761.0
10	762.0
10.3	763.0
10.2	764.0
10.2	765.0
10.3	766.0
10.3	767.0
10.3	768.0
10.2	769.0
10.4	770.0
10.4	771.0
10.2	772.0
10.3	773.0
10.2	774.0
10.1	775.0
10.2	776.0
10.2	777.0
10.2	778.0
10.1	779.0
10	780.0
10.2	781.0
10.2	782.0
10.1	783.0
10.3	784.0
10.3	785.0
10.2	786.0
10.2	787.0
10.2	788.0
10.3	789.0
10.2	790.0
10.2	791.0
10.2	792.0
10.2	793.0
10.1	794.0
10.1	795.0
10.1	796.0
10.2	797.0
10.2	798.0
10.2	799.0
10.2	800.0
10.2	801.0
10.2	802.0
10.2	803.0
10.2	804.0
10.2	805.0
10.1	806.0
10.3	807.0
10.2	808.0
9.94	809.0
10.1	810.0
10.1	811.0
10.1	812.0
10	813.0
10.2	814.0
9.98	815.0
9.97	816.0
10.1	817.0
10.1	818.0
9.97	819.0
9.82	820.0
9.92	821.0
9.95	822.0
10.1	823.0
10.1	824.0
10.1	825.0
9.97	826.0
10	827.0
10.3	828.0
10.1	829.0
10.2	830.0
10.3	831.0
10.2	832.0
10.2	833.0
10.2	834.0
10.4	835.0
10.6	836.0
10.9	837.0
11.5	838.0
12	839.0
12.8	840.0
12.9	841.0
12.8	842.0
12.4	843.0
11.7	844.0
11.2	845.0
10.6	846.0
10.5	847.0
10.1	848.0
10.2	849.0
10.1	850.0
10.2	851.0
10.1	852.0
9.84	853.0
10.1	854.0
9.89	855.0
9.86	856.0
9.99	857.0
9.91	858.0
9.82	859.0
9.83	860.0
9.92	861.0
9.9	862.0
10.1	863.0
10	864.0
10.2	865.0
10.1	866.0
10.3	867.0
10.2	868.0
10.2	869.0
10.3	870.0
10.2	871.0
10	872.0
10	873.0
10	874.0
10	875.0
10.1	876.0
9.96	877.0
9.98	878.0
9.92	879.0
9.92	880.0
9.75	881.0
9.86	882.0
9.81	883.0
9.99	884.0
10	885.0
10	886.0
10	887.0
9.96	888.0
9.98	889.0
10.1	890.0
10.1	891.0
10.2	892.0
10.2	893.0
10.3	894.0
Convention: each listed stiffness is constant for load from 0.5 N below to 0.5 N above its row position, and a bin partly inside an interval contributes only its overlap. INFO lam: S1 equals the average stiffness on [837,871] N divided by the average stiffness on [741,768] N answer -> 1.4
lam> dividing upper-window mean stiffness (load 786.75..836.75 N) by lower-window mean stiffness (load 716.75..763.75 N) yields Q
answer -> 1.3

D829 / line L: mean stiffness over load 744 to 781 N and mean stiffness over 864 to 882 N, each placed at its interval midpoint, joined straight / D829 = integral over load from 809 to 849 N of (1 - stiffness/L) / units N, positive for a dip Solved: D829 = -4.0 N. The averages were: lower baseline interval 8.88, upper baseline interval 10.1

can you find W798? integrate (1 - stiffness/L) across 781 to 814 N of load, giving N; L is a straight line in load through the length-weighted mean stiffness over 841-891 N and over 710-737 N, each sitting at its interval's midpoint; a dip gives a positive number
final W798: -3.3 N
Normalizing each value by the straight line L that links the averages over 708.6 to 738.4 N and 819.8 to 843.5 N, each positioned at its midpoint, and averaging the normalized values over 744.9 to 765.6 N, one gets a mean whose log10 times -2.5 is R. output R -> 0.106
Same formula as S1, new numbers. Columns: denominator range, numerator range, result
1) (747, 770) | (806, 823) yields 1.15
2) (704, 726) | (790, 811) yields 1.23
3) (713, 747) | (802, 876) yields 1.39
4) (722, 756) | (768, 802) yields 1.44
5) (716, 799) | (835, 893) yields 1.18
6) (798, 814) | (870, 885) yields 0.98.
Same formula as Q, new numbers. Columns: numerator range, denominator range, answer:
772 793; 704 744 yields 1.33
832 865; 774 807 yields 1.04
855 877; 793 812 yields 0.99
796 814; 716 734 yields 1.13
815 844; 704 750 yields 1.45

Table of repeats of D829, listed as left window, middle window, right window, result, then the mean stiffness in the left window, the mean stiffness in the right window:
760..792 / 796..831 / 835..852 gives 2.1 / 10.2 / 11.2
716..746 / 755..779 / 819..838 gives -4.0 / 7.54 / 10.2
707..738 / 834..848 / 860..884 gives -2.7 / 8.1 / 10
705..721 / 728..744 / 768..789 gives 3.7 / 7.77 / 10.2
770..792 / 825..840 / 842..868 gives -0.4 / 10.2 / 10.3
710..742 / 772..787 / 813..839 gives -1.8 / 7.75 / 10.2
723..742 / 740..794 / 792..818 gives 0.0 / 7.62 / 10.1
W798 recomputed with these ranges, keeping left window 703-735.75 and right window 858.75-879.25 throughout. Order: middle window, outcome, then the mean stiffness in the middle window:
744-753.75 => 2.9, 6.05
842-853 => -1.1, 10.8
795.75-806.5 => -1.1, 10.2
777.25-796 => -2.2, 10.2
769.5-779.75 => -1.5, 10.2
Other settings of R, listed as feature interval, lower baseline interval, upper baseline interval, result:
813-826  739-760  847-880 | -0.15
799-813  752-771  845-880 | -0.04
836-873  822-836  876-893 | -0.05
